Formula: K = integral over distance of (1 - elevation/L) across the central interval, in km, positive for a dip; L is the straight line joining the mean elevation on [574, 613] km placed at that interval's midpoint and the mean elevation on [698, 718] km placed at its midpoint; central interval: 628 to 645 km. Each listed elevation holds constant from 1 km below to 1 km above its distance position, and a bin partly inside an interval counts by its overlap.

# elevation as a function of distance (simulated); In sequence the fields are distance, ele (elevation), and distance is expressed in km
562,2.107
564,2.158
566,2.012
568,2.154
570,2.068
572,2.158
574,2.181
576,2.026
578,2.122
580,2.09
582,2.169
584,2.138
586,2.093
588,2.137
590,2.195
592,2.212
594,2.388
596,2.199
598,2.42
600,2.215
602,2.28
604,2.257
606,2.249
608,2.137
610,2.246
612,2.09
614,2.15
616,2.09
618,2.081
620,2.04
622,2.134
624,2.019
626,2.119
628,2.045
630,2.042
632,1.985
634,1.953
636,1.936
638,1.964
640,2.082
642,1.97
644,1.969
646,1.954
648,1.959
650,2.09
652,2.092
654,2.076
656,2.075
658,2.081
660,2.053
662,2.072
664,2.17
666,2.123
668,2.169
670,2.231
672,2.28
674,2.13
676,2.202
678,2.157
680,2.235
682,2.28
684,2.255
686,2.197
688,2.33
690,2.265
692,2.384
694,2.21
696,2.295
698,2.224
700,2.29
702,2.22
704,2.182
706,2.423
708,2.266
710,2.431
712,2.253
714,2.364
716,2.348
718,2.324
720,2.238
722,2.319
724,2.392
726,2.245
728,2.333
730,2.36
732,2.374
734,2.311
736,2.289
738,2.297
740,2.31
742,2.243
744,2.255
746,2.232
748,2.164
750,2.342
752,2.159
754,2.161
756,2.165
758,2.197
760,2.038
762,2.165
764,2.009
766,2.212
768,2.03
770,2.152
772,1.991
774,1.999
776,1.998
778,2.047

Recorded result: 1.9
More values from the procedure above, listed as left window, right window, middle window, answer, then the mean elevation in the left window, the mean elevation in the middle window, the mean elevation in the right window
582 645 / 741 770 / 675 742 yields -4.2 km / 2.12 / 2.29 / 2.17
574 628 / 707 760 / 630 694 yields 2.8 km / 2.16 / 2.12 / 2.28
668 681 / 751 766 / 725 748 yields -1.5 km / 2.2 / 2.29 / 2.13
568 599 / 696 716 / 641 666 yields 2.2 km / 2.17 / 2.05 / 2.3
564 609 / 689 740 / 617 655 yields 3.4 km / 2.18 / 2.03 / 2.31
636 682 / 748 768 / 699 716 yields -1.4 km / 2.1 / 2.31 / 2.15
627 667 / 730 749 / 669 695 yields -1.4 km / 2.03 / 2.24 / 2.28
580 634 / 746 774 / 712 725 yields -1.1 km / 2.15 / 2.32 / 2.14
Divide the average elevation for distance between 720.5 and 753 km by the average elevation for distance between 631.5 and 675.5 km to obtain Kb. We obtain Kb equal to 1.11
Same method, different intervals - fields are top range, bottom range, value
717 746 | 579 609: 1.04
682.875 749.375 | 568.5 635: 1.07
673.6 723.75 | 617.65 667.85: 1.11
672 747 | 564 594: 1.07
